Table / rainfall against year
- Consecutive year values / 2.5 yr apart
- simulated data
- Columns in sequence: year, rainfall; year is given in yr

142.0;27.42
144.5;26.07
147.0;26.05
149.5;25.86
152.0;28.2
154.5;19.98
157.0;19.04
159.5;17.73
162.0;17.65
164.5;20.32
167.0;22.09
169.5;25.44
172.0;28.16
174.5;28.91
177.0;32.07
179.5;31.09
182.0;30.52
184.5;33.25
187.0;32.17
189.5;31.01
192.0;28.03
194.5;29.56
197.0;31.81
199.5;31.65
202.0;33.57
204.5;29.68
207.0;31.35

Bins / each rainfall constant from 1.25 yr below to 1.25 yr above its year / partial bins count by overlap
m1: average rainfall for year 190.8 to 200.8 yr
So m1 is 30.3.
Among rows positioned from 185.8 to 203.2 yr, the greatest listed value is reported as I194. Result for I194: 33.57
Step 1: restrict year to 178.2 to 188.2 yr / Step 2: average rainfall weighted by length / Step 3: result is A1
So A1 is 31.8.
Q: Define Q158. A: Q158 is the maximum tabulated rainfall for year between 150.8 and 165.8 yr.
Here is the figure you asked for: 28.2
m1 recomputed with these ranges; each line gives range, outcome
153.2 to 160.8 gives 19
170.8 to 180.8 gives 30.1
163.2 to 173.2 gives 23.9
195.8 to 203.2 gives 32.3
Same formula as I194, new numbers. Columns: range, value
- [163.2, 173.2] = 28.16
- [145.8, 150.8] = 26.05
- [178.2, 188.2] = 33.25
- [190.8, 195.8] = 29.56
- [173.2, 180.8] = 32.07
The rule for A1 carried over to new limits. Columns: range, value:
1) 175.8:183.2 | 31.2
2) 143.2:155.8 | 25.2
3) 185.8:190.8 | 31.5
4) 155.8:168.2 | 19.4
